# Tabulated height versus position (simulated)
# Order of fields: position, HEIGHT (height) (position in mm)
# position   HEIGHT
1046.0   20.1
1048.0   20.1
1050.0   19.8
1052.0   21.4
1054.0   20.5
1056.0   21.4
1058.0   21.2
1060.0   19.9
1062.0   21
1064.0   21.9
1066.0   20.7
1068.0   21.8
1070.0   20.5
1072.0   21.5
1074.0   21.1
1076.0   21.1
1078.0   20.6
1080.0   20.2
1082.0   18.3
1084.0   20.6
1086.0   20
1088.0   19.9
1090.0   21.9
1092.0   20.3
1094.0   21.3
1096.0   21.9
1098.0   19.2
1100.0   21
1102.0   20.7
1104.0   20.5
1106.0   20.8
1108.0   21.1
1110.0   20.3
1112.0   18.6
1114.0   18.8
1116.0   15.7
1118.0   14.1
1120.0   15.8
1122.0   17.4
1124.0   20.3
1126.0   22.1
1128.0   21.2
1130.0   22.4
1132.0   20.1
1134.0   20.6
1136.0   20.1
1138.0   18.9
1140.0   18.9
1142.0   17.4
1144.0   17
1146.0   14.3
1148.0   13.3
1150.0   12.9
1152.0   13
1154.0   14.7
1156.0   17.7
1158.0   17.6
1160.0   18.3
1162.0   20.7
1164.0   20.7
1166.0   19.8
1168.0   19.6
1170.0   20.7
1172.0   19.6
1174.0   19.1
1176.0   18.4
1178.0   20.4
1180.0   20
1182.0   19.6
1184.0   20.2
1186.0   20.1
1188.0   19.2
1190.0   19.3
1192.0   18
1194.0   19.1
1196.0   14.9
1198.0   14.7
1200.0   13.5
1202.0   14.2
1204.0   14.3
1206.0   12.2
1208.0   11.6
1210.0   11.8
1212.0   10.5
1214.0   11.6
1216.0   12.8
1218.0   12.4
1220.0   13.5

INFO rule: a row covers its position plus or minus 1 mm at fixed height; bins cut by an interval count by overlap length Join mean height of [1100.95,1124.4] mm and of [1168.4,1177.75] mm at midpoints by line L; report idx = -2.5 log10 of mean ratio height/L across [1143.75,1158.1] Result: 0.28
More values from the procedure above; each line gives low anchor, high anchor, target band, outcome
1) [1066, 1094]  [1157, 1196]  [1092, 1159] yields 0.09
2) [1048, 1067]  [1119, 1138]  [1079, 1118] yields 0.02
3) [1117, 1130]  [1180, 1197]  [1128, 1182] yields 0.03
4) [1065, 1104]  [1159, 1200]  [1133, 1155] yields 0.19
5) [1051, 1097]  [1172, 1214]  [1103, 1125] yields 0.05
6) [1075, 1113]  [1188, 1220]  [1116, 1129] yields 0.03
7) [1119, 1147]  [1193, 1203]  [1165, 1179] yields -0.17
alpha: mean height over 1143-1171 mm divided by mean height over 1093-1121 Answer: 0.89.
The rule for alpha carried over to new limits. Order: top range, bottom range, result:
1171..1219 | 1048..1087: 0.78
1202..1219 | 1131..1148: 0.68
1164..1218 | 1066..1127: 0.84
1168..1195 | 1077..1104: 0.95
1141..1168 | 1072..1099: 0.82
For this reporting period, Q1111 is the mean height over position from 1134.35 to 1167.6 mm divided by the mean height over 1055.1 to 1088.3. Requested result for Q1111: 0.84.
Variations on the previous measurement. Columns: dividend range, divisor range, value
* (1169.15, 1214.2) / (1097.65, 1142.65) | 0.86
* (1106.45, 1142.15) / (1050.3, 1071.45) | 0.91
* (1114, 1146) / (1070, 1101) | 0.91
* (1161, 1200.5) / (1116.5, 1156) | 1.08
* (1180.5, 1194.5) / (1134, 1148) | 1.10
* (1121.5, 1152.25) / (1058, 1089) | 0.89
